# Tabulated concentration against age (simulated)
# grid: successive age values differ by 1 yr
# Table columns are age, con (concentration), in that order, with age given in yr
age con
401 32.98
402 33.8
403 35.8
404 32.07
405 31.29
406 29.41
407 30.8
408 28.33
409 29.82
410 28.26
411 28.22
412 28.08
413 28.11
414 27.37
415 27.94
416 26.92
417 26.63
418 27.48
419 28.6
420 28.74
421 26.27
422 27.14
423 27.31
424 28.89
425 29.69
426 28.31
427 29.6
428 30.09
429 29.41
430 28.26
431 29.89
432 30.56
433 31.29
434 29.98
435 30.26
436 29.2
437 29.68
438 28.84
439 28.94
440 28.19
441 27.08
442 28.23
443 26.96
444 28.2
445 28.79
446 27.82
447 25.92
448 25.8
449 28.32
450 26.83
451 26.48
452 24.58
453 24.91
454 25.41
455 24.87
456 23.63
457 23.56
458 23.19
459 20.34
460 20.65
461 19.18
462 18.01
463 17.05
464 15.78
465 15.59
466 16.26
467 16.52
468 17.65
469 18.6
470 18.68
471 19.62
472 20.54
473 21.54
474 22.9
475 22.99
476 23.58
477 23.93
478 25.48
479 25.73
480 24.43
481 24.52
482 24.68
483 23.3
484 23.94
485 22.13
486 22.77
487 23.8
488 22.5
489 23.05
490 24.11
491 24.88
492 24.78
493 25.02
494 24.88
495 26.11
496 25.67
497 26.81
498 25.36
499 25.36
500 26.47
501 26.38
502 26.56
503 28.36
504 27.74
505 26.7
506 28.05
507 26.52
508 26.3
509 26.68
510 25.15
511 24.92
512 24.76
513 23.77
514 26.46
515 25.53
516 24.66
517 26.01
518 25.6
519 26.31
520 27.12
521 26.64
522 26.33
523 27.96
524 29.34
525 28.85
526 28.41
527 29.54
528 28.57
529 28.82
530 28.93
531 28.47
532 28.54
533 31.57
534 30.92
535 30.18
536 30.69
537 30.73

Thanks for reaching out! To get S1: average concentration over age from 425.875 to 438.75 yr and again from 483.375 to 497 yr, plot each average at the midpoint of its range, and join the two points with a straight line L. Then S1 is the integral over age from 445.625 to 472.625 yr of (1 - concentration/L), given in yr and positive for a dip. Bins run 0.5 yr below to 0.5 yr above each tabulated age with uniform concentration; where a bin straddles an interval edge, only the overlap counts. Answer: 5.5 yr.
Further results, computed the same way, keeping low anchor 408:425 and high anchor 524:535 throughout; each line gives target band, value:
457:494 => 9.0 yr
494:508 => 1.2 yr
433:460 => 1.5 yr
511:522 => 1.3 yr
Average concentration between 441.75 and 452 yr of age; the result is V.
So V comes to 27.2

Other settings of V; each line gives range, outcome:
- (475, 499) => 24.4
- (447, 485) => 22.2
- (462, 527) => 24.2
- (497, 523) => 26.2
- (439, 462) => 25.3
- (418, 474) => 25.2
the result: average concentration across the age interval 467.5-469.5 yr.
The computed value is 18.1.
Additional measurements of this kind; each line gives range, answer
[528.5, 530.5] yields 28.9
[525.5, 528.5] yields 28.8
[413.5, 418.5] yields 27.3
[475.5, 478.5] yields 24.3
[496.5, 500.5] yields 26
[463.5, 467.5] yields 16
